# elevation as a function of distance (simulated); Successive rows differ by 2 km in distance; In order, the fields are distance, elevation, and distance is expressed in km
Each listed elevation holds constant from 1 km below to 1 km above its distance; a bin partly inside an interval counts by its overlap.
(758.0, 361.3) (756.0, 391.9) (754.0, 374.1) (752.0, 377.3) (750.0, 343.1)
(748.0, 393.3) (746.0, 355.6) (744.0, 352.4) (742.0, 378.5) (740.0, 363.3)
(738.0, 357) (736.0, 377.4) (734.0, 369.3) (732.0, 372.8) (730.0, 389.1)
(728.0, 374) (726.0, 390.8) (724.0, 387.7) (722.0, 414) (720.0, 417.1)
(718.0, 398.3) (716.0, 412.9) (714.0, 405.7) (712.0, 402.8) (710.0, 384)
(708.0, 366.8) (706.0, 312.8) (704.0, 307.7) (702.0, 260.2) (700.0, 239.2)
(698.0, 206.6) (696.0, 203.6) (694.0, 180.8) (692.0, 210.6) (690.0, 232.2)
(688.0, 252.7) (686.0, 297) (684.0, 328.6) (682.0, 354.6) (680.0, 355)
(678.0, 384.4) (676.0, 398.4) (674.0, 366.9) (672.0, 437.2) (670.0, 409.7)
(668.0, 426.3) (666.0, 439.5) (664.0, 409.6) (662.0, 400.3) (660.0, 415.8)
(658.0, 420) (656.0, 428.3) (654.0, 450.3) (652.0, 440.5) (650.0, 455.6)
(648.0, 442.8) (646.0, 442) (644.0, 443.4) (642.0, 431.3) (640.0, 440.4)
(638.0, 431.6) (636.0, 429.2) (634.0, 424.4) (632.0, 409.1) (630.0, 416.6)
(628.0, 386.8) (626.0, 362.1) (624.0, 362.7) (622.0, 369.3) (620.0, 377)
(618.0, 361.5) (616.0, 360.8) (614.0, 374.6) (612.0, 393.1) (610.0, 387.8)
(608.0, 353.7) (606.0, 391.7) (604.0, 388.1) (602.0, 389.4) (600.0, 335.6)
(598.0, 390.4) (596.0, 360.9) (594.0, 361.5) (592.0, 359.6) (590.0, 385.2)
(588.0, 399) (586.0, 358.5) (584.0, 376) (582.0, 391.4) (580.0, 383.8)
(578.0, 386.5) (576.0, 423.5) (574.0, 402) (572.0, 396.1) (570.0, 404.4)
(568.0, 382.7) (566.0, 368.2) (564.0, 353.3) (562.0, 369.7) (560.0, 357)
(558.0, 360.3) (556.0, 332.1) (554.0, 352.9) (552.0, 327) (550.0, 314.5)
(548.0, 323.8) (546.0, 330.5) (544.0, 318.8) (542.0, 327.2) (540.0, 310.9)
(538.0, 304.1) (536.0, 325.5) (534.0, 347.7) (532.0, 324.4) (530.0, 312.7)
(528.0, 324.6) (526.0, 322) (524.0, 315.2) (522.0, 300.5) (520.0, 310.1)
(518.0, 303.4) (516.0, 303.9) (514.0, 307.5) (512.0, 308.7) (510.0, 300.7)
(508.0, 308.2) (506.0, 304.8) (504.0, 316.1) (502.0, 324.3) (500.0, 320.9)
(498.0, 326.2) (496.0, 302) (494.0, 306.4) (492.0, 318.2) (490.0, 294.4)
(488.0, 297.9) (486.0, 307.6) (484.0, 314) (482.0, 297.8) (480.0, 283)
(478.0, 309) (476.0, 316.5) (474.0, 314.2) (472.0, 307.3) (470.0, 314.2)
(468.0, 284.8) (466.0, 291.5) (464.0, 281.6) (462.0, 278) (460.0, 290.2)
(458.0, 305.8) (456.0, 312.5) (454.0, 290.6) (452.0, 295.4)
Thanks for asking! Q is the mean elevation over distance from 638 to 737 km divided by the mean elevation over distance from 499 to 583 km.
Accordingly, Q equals 1.1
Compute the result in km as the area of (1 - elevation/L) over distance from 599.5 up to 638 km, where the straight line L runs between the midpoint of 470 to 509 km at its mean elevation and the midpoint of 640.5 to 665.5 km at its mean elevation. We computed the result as 2.1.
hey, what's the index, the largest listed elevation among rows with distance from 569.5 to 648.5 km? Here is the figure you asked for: 443.4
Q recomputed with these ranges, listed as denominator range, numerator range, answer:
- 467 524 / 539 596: 1.18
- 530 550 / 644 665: 1.34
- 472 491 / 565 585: 1.29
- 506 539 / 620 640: 1.28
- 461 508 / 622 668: 1.38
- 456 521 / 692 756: 1.15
